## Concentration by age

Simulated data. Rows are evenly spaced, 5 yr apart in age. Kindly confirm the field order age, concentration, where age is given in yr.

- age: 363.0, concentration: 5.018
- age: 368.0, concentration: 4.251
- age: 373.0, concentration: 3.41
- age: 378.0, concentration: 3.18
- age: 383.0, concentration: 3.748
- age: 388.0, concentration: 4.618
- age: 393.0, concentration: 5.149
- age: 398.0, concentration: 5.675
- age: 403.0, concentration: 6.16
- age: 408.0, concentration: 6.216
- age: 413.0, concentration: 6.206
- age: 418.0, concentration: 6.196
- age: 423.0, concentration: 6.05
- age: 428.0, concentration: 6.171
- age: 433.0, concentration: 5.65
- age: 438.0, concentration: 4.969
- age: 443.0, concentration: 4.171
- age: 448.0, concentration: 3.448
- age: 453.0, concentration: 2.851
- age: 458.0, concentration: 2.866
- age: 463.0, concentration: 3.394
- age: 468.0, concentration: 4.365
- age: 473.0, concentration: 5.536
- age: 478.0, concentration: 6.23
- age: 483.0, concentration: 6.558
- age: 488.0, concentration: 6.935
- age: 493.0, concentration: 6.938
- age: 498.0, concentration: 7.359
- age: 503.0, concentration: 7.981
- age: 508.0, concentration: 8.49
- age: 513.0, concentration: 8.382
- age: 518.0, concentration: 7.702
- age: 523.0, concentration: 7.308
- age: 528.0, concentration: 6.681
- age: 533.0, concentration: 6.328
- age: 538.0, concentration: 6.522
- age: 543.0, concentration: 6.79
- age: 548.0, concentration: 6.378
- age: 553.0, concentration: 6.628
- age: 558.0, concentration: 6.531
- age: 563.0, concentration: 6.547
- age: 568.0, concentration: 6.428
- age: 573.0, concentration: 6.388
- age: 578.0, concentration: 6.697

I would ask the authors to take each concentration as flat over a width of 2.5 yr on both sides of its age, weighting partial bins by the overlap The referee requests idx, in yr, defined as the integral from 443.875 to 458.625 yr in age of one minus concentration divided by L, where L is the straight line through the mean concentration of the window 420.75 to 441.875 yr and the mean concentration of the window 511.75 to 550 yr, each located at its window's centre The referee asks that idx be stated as 6.7 yr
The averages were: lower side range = 5.61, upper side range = 6.97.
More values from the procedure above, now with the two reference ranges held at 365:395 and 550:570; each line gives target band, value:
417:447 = -4.1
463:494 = -2.3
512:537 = -4.7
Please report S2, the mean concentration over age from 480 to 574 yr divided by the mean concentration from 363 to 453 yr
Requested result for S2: 1.4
